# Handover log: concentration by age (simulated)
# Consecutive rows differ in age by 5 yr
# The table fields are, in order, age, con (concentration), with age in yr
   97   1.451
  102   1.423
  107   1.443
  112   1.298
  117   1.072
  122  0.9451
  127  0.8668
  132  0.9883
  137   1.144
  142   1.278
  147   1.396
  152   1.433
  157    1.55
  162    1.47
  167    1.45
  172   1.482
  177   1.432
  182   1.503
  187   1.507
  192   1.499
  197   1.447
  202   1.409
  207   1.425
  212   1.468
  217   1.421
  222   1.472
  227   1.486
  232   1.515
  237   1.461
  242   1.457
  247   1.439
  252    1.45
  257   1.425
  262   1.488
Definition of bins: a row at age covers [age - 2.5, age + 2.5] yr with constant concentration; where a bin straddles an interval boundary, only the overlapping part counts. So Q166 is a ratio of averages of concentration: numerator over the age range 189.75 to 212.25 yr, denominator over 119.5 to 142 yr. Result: 1.42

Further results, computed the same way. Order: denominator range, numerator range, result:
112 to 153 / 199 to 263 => 1.28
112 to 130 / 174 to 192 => 1.47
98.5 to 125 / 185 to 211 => 1.18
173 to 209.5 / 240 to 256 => 0.99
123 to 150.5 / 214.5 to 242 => 1.29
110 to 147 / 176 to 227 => 1.32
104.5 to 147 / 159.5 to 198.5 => 1.29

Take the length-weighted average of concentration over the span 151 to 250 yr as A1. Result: 1.47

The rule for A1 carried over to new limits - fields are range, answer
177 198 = 1.49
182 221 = 1.46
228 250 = 1.47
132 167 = 1.36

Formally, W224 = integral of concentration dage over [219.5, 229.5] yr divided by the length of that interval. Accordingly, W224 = 1.48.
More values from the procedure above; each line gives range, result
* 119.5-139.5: 0.986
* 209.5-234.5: 1.47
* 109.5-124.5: 1.11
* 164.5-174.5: 1.47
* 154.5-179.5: 1.48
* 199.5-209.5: 1.42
